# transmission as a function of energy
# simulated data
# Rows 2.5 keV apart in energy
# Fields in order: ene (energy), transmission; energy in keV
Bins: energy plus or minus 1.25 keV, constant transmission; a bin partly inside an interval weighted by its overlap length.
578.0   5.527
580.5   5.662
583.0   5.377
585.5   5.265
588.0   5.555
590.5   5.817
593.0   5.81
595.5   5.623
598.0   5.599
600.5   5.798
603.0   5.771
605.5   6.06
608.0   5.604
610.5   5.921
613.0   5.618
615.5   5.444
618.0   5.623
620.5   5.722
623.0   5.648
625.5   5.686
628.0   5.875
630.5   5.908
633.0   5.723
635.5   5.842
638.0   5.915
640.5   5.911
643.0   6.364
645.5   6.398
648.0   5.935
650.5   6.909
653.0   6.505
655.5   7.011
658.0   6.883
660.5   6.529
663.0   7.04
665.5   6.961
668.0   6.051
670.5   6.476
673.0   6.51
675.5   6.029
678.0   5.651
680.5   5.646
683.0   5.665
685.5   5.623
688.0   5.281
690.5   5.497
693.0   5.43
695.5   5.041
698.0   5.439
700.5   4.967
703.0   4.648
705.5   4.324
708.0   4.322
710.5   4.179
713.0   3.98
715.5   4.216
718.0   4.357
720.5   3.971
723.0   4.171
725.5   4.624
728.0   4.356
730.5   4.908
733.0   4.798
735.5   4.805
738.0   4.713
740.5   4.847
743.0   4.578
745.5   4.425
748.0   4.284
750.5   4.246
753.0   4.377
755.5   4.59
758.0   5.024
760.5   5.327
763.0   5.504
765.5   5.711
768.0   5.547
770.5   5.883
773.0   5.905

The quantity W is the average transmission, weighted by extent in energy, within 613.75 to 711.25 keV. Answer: 5.82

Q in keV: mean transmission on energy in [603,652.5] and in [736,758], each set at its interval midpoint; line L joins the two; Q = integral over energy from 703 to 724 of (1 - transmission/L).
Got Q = 3.0 keV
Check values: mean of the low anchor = 5.91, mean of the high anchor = 4.55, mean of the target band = 4.22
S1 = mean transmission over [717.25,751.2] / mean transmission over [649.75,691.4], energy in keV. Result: 0.7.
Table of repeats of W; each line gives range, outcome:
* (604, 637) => 5.75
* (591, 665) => 6.03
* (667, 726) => 5.09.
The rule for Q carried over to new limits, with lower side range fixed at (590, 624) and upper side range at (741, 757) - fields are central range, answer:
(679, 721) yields 0.1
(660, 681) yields -4.8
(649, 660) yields -3.1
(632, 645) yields -1.3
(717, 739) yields 0.5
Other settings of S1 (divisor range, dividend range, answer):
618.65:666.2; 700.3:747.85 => 0.72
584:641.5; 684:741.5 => 0.82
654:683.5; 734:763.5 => 0.74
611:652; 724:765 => 0.80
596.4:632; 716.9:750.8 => 0.79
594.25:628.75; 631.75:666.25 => 1.12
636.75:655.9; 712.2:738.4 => 0.70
